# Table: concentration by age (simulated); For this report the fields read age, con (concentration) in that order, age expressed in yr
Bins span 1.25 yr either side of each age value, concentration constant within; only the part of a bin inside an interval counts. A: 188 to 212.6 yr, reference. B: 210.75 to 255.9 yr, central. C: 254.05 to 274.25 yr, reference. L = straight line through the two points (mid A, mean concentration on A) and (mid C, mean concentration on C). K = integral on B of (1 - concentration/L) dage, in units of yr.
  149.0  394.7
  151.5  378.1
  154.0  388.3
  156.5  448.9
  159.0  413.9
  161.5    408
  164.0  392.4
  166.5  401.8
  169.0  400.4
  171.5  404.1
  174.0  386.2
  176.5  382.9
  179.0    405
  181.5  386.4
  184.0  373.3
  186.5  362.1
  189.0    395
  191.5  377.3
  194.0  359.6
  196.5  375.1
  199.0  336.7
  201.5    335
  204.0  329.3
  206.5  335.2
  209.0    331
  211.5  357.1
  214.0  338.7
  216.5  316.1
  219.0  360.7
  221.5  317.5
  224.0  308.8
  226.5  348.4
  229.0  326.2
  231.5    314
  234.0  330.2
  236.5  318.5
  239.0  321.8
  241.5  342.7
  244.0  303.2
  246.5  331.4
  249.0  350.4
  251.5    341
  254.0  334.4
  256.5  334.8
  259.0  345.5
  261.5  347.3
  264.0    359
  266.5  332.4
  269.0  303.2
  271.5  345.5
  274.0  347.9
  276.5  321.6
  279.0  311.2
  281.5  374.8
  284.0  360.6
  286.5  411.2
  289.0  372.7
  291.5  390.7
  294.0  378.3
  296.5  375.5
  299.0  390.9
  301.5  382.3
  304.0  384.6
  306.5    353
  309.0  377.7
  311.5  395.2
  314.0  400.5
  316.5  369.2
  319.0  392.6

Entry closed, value 1.9 yr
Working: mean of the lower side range 353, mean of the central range 331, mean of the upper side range 339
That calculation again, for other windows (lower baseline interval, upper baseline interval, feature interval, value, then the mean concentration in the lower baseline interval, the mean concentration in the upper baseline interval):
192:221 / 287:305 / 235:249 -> 1.3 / 343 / 383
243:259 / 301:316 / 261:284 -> 0.8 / 334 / 382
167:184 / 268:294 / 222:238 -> 2.1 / 393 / 356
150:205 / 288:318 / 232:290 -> 6.3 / 384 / 381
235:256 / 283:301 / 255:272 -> 0.6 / 331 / 383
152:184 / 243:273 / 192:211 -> 1.6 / 400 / 336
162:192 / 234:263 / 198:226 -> 2.2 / 390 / 334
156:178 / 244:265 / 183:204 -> 1.2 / 403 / 340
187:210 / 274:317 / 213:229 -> 1.2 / 353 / 373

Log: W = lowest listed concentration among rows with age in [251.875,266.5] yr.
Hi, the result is 332.4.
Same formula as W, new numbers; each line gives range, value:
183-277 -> 303.2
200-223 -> 316.1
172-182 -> 382.9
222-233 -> 308.8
